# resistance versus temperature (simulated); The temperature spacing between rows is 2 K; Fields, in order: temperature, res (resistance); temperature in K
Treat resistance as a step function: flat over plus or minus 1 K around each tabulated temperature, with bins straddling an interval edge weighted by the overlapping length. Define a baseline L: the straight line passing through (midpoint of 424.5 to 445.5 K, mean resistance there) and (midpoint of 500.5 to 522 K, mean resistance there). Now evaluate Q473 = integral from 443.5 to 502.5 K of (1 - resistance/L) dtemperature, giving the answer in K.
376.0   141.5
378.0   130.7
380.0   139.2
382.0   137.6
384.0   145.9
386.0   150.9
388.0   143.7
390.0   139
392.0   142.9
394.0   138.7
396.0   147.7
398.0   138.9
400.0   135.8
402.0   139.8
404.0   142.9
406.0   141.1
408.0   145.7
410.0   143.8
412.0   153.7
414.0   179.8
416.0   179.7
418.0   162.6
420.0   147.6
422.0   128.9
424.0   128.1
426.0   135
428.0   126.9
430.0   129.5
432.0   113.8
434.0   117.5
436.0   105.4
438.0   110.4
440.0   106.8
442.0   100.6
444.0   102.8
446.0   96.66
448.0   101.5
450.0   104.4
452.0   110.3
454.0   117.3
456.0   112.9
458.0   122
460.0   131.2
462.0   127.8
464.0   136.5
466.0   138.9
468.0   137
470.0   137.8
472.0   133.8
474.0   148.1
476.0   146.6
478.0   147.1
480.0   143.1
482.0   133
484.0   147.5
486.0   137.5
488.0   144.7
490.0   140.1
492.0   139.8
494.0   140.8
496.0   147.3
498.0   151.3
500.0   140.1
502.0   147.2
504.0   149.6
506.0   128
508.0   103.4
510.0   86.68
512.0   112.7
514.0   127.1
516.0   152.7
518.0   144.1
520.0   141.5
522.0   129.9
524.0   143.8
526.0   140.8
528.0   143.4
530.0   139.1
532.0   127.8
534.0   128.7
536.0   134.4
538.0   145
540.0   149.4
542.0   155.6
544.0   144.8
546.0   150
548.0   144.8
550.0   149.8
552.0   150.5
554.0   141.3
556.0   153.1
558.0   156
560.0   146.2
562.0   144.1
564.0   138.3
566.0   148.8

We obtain -4.77 K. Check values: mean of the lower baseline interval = 115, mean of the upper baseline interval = 130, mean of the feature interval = 132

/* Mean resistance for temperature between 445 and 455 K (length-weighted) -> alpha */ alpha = 106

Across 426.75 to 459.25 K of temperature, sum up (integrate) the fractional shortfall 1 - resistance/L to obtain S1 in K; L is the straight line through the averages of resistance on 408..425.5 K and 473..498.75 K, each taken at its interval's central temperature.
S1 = 8.2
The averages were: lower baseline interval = 152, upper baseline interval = 144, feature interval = 112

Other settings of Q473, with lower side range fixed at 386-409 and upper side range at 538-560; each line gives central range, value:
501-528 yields 2.9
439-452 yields 3.7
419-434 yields 1.5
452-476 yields 2.3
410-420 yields -1.5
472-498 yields 0.6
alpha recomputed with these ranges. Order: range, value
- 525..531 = 141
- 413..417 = 180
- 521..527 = 138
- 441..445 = 102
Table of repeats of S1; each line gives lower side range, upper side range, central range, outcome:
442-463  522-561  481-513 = -1.7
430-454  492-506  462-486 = -2.2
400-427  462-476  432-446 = 3.6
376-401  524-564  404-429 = -1.1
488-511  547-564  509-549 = 1.3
